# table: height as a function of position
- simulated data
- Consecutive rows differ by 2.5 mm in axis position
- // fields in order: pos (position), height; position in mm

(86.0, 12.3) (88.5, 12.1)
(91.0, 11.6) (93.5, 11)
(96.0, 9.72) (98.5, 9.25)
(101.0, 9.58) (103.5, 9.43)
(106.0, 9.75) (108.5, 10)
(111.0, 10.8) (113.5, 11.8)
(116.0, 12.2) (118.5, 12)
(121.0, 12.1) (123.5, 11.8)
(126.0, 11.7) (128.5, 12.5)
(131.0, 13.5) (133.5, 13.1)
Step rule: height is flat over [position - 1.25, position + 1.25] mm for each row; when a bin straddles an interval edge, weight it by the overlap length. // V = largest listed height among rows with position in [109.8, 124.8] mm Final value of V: 12.2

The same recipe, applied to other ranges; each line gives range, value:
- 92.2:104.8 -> 11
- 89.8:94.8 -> 11.6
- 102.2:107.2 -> 9.75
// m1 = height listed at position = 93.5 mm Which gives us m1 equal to 11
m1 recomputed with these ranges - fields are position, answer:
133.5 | 13.1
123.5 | 11.8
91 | 11.6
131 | 13.5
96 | 9.72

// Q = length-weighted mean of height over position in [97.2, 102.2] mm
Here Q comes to 9.42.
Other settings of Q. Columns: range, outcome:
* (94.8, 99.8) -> 9.48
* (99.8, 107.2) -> 9.59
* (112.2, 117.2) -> 12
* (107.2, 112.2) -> 10.4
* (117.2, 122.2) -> 12.1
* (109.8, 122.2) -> 11.8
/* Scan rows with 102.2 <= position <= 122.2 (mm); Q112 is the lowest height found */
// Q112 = 9.43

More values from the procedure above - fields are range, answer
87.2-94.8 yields 11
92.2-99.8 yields 9.25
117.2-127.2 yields 11.7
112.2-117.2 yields 11.8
